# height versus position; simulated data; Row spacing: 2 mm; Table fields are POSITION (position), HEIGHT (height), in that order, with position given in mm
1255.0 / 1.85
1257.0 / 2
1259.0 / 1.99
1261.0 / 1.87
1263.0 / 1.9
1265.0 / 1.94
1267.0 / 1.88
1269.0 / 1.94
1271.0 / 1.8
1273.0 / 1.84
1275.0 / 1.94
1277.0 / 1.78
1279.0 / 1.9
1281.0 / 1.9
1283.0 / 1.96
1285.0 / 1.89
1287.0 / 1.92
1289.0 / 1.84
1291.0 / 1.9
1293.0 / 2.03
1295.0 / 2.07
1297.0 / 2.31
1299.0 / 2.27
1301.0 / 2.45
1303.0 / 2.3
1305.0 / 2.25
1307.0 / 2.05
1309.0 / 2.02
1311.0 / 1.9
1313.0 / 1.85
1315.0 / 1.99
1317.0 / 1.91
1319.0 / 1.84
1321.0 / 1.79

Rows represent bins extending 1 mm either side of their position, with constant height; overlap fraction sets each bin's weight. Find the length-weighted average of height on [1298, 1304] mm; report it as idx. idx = 2.34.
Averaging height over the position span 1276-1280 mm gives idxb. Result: 1.84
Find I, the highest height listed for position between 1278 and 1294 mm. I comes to 2.03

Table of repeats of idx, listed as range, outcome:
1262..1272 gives 1.89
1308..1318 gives 1.93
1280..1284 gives 1.93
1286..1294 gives 1.92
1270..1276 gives 1.86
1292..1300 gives 2.17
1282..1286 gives 1.92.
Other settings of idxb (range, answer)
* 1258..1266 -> 1.93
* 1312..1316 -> 1.92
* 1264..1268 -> 1.91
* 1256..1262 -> 1.95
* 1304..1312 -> 2.06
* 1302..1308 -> 2.2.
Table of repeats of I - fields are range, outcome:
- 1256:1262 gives 2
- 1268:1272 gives 1.94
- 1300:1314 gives 2.45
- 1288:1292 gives 1.9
